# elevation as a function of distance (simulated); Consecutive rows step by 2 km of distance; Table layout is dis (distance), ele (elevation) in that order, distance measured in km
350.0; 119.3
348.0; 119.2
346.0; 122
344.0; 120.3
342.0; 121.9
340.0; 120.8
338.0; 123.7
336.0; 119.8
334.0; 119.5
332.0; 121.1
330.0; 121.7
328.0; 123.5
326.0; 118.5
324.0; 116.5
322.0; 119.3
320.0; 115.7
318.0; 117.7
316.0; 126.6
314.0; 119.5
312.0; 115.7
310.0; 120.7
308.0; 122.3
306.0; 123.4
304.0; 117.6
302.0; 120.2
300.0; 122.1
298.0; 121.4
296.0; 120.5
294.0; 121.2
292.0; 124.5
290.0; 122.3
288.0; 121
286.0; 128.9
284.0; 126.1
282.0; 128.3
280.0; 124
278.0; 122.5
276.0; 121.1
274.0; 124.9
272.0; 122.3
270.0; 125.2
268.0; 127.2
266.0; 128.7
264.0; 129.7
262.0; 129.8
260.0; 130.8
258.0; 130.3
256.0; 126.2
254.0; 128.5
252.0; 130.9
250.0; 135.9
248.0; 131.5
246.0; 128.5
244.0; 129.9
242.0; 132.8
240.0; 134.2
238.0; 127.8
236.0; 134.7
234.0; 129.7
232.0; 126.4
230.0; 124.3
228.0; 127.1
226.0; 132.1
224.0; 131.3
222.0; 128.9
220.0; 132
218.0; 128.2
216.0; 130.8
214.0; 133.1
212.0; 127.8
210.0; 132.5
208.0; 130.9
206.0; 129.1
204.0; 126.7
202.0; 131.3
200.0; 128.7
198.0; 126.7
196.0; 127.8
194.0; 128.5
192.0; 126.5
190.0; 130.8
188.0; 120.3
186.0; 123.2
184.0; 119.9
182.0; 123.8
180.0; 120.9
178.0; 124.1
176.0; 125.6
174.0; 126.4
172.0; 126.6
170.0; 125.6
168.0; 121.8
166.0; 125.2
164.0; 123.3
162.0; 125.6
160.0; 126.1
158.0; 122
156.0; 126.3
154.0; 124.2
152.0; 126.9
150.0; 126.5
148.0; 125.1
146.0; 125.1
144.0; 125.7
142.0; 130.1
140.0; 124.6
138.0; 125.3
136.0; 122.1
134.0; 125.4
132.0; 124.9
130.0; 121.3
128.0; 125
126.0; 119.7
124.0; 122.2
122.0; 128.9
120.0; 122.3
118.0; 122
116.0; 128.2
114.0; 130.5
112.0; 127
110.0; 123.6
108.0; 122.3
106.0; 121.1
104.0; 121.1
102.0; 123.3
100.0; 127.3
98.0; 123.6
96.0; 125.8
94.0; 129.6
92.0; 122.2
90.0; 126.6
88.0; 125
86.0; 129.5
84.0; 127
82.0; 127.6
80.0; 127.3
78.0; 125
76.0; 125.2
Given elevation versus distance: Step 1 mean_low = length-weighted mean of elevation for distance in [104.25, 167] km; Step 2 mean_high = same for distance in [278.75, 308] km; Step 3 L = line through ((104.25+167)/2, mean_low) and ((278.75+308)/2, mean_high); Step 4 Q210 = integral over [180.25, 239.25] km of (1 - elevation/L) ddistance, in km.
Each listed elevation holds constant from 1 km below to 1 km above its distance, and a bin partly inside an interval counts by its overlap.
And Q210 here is -2.1 km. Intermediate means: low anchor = 125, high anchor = 123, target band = 128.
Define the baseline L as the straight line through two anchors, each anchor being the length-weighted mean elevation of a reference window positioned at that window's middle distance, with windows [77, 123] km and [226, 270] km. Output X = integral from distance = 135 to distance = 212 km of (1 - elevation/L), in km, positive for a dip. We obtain 1.0 km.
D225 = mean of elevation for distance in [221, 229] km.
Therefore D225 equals 130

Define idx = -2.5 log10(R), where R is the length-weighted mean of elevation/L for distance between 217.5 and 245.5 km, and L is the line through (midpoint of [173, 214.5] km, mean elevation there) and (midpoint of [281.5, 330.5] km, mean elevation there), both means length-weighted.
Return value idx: -0.043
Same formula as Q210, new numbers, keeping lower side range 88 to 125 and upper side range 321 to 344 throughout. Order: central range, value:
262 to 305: -0.9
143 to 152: -0.1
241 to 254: -1.0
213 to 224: -0.7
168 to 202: -0.6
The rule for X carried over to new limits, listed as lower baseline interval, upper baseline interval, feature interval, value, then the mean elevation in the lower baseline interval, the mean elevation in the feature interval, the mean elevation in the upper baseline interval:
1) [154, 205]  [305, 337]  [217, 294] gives -3.5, 125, 128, 120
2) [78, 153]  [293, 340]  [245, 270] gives -1.6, 125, 130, 120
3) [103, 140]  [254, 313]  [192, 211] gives -0.7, 124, 129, 124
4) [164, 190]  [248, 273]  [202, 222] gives -0.7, 124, 130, 129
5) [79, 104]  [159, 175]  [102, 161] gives 0.4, 126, 125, 125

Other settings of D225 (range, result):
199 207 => 129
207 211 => 132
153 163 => 125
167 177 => 125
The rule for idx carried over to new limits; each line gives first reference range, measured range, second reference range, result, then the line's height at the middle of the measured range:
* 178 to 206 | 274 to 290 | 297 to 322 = -0.026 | 122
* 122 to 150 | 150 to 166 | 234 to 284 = 0.002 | 125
